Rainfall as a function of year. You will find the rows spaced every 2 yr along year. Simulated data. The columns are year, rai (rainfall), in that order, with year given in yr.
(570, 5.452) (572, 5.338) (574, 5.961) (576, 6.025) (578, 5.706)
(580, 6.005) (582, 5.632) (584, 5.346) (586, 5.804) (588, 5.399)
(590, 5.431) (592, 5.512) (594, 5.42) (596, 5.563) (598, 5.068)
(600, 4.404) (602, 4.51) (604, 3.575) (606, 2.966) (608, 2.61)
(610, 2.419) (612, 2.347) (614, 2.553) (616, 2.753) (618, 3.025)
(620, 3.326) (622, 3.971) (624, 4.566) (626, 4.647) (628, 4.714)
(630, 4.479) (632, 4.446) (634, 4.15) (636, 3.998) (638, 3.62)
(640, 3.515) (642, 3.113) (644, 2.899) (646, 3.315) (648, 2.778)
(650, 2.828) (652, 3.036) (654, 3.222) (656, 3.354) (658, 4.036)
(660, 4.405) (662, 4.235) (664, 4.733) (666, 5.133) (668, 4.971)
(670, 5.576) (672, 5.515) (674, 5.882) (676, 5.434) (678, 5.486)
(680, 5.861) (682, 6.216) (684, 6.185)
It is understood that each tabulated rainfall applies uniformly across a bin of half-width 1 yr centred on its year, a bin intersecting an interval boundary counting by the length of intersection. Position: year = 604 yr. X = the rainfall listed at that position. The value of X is 3.575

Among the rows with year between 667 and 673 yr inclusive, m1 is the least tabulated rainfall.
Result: 4.971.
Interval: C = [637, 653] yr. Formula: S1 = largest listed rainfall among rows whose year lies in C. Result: 3.62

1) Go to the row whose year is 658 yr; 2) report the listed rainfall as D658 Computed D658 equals 4.036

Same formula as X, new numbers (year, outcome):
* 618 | 3.025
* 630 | 4.479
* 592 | 5.512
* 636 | 3.998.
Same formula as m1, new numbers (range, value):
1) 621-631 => 3.971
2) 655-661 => 3.354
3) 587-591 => 5.399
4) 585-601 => 4.404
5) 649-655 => 2.828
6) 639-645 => 2.899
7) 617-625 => 3.025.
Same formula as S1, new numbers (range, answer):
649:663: 4.405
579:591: 6.005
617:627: 4.647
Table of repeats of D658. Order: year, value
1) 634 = 4.15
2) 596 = 5.563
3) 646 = 3.315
